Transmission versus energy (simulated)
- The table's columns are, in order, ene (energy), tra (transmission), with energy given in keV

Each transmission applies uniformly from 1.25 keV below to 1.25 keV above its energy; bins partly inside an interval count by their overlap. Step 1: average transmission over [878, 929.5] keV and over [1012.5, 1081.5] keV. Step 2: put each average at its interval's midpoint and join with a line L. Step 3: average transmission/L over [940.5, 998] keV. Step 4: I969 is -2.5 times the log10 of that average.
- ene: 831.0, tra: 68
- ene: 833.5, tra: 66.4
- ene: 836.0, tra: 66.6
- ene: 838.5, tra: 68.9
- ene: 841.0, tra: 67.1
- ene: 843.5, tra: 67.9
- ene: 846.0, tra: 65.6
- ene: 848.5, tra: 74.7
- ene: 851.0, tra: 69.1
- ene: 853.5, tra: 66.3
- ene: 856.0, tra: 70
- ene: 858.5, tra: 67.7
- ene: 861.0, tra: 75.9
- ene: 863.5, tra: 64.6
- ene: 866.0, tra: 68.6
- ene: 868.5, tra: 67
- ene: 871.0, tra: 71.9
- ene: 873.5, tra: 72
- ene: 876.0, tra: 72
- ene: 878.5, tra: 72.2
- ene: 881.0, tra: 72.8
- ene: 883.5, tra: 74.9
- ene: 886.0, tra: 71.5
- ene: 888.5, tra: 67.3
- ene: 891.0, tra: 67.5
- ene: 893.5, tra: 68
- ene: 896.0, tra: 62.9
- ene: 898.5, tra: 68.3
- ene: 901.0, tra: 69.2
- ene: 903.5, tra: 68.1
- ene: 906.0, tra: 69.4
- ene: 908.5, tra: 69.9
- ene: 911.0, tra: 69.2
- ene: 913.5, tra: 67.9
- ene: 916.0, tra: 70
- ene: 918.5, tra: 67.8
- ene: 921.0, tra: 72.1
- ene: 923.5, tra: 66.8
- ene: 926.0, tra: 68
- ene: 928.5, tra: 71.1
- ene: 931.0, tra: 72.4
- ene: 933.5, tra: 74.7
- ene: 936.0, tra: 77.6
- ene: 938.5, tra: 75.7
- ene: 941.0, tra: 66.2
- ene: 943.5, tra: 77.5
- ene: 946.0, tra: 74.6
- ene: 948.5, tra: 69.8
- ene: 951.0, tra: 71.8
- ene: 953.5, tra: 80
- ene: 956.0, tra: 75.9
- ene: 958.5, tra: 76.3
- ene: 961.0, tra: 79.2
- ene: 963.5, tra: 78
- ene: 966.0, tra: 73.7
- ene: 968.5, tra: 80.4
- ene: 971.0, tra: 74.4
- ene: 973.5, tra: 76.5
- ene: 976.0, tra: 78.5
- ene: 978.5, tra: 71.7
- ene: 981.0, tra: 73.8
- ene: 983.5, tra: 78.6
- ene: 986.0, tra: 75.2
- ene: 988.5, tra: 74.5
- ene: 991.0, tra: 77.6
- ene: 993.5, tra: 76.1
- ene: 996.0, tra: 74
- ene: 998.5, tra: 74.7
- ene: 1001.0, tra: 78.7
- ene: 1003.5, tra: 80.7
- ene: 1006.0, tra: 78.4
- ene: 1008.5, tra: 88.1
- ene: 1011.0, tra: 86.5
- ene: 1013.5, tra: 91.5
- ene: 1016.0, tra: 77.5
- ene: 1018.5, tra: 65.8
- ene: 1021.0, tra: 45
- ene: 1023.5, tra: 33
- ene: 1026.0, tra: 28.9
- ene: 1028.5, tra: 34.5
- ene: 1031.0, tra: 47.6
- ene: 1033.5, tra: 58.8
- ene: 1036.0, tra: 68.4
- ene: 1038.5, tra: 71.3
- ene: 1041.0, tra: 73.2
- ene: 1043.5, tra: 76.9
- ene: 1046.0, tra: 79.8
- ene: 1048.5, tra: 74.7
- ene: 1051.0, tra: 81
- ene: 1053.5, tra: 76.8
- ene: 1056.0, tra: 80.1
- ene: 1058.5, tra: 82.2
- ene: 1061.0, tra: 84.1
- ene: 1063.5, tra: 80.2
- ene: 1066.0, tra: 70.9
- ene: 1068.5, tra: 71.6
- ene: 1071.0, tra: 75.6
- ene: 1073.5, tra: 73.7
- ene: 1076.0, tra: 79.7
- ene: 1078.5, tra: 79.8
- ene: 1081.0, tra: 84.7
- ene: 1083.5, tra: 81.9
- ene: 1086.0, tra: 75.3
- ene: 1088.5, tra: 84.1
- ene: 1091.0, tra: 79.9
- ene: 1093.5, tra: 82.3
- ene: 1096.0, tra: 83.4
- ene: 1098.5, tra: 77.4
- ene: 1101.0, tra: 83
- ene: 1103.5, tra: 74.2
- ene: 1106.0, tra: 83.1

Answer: -0.09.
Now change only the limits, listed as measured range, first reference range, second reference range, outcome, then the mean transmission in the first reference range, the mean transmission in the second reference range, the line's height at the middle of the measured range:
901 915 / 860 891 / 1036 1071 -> 0.04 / 70.7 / 76.8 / 71.8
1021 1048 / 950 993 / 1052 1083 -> 0.33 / 76.3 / 78.4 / 77.7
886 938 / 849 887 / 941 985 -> 0.05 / 70.5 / 75.6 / 72.9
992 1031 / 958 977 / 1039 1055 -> 0.15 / 77.1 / 76.8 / 77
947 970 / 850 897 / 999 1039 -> -0.14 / 69.6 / 64.7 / 66.8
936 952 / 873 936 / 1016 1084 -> -0.05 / 70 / 68.9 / 69.7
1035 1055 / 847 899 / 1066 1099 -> 0.03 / 69.8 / 78.9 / 77.3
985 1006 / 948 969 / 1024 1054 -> -0.09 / 76.2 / 63.2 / 70.2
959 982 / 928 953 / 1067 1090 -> -0.03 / 73.4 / 78.4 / 74.5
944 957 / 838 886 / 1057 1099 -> -0.01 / 70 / 79.3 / 73.8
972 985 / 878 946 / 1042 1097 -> -0.03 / 70.4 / 79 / 74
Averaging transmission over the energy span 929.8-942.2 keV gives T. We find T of 73.4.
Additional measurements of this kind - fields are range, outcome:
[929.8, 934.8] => 73.6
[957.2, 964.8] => 77.8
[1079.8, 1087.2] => 80.6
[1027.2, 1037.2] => 52.1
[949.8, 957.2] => 75.9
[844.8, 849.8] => 70.2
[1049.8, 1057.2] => 79.3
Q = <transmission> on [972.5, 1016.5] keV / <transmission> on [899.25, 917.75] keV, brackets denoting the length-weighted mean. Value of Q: 1.14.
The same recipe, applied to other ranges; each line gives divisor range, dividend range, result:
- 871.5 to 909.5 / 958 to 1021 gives 1.10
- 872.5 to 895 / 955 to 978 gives 1.08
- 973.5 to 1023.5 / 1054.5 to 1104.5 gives 1.06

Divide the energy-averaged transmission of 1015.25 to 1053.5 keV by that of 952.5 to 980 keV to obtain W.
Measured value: 0.8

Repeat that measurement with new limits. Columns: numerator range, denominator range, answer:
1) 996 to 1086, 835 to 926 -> 1.04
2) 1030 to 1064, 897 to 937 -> 1.06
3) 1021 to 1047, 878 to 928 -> 0.82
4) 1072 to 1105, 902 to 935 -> 1.14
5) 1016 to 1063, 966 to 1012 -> 0.84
